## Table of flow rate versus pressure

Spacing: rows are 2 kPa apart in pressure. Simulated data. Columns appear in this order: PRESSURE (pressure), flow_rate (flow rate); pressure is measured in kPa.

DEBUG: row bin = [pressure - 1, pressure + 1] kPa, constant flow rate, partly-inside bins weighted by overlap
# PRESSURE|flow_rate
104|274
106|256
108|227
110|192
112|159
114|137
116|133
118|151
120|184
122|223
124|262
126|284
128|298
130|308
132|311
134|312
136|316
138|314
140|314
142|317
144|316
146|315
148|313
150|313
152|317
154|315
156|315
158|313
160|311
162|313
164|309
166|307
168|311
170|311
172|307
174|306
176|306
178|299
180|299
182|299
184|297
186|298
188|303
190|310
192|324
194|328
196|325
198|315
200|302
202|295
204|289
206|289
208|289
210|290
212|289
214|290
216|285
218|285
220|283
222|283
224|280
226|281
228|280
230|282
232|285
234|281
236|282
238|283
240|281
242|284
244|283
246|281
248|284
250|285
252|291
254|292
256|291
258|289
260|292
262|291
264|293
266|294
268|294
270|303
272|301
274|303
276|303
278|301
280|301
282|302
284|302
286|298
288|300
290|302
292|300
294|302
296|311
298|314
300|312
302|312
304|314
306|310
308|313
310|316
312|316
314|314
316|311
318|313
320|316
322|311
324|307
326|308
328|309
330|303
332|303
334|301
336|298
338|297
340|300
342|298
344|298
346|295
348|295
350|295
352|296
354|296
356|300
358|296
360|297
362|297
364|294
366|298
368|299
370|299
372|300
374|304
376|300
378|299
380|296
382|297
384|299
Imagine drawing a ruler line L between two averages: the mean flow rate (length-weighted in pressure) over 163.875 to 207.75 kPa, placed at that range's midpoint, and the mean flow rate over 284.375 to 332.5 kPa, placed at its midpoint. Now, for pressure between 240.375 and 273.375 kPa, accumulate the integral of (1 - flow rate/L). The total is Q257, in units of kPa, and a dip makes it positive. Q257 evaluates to 1.8 kPa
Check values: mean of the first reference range 306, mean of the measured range 290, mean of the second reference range 309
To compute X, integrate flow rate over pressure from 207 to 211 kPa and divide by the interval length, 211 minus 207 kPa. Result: 290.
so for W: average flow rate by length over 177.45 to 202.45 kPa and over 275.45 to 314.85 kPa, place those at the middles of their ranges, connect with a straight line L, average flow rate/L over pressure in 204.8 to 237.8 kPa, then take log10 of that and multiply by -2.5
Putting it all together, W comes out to 0.084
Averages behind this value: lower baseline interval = 308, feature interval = 285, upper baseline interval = 307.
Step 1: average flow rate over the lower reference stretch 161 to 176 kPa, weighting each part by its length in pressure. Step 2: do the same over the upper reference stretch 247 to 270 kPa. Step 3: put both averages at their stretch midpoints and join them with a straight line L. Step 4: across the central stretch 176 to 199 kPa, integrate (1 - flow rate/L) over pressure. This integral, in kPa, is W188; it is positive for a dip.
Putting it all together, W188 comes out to -0.3 kPa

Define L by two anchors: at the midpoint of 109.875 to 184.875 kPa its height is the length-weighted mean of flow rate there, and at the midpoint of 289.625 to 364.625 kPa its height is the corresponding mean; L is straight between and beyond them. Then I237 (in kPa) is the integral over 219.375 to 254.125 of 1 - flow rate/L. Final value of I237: 1.2 kPa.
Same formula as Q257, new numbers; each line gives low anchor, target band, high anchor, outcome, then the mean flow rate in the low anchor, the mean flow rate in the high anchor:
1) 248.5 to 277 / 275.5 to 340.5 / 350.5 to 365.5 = -2.5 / 294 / 297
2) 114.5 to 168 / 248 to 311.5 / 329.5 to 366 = -1.5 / 287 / 298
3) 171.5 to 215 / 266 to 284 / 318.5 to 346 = 0.1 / 302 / 304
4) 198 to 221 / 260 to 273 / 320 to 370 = 0.0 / 291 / 300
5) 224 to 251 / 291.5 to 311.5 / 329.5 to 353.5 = -1.3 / 282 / 298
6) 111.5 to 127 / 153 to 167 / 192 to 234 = -4.5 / 193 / 293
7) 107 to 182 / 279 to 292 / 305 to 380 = -0.2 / 280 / 303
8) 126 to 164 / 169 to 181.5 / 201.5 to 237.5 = -0.1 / 312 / 285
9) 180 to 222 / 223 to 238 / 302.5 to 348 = 1.0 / 299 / 307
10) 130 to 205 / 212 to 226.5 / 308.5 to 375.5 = 1.1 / 310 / 302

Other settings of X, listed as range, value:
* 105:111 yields 225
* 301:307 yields 312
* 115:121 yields 156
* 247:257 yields 289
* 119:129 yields 250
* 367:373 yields 299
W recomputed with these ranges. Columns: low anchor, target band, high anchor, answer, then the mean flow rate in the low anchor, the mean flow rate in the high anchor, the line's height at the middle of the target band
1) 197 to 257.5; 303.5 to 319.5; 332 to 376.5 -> -0.07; 287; 298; 294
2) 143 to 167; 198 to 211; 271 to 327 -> 0.06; 313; 308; 311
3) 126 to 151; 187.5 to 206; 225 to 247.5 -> -0.06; 311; 282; 294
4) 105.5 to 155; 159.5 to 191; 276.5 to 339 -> -0.12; 264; 307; 275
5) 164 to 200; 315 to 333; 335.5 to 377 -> -0.03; 308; 298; 300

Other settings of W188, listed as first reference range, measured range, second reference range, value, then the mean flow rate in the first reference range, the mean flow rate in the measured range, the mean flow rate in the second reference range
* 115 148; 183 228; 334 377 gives -2.4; 274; 296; 298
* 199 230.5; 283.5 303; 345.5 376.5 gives -0.8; 287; 305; 298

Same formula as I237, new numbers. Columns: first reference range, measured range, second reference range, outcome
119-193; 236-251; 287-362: 1.01 kPa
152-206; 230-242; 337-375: 0.87 kPa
